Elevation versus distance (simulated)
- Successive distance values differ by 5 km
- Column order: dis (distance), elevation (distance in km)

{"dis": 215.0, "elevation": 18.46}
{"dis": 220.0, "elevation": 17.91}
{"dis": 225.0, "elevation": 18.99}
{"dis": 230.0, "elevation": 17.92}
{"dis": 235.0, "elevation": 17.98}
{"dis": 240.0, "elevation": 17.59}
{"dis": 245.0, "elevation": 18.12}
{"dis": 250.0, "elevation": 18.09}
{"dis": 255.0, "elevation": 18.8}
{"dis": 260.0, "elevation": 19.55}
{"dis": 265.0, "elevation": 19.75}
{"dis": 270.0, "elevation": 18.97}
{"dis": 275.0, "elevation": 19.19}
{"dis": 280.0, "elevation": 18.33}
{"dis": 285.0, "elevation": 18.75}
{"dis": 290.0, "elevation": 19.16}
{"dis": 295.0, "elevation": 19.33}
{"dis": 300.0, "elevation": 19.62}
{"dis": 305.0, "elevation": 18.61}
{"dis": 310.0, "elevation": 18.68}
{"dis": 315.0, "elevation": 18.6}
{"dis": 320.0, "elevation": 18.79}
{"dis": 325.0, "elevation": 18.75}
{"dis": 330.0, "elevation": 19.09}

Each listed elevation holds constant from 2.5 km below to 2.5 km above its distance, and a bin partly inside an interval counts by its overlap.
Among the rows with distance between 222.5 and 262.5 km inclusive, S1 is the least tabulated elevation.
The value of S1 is 17.59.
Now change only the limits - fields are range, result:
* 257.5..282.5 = 18.33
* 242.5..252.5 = 18.09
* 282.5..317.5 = 18.6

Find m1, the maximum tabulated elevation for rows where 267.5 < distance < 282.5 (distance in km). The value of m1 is 19.19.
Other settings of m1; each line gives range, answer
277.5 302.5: 19.62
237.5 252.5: 18.12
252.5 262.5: 19.55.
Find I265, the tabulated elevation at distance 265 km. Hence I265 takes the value 19.75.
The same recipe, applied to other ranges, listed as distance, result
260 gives 19.55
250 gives 18.09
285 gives 18.75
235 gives 17.98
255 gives 18.8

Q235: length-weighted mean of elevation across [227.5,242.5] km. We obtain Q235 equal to 17.8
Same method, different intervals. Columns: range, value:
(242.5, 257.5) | 18.3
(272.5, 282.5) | 18.8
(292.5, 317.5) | 19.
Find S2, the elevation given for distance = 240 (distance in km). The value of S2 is 17.59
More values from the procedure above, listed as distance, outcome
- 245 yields 18.12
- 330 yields 19.09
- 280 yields 18.33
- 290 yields 19.16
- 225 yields 18.99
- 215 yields 18.46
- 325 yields 18.75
